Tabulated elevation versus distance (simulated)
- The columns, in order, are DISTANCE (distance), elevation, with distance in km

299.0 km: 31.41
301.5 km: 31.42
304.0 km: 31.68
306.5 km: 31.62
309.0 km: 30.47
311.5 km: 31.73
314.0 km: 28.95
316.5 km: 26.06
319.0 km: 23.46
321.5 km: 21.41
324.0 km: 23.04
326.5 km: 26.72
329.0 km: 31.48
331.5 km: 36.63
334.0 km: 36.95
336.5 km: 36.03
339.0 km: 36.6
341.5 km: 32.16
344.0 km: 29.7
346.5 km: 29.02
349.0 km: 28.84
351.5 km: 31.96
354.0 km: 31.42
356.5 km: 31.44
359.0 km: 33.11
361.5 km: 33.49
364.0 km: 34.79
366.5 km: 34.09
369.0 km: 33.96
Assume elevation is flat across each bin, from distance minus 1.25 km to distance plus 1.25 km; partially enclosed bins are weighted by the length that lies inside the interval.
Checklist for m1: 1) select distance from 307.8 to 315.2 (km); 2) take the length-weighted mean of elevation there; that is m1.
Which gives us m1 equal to 30.4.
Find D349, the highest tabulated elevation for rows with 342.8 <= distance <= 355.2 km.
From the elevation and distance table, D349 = 31.96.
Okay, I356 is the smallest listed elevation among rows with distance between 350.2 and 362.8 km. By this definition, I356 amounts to 31.42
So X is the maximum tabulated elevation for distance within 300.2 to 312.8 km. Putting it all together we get 31.73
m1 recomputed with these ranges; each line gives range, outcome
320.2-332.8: 27.9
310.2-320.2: 27.6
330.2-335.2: 36.7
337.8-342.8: 34.3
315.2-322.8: 23.7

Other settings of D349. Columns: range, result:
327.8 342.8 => 36.95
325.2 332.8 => 36.63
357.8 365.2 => 34.79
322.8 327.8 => 26.72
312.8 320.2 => 28.95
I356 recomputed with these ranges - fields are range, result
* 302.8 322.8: 21.41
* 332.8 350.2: 28.84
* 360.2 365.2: 33.49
